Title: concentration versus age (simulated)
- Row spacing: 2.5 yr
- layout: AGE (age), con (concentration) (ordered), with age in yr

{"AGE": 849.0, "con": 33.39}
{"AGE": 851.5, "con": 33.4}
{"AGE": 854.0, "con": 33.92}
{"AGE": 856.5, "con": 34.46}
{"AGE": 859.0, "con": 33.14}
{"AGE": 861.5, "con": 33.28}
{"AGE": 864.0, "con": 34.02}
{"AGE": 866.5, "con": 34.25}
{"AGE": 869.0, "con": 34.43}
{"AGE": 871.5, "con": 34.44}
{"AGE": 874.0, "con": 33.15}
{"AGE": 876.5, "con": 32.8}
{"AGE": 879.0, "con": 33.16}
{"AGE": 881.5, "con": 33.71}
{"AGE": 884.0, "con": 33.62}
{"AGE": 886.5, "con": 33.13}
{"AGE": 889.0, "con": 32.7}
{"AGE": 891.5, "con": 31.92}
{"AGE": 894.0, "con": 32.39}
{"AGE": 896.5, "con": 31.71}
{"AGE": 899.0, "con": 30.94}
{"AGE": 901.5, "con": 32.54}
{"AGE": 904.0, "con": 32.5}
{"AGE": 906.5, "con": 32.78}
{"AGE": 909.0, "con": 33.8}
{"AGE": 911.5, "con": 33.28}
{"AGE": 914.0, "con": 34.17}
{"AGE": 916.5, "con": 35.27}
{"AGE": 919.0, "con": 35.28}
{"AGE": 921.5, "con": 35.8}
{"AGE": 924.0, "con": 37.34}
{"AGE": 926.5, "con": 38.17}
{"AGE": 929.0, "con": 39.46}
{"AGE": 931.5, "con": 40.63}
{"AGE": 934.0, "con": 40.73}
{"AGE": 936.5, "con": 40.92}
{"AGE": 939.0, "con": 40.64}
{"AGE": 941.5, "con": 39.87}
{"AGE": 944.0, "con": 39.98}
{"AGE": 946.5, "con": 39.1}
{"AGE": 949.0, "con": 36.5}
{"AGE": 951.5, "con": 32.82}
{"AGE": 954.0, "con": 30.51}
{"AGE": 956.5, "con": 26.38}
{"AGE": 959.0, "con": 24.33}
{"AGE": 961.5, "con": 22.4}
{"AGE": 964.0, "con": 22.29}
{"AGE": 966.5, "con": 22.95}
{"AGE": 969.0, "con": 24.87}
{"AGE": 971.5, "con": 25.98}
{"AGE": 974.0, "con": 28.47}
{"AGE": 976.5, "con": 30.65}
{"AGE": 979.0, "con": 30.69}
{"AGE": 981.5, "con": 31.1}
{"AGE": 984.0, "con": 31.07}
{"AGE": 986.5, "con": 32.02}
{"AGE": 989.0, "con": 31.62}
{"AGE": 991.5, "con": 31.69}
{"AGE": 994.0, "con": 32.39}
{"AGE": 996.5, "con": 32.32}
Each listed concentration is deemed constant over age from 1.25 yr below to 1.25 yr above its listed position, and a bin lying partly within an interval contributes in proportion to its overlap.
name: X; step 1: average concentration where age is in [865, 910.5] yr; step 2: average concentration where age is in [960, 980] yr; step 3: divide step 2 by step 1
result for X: 0.8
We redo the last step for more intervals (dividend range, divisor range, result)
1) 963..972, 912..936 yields 0.64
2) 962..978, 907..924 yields 0.74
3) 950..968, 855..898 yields 0.78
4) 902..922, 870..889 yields 1.02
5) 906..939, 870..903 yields 1.13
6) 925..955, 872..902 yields 1.17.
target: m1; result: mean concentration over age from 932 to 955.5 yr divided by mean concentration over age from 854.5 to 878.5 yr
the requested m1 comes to 1.12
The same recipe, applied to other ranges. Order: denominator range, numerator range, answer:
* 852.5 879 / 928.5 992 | 0.95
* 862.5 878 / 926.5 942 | 1.19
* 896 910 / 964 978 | 0.81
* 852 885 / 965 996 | 0.87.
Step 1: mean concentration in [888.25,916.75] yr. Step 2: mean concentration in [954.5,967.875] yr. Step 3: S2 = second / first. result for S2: 0.73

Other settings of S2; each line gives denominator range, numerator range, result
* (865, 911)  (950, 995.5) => 0.86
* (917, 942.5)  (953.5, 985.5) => 0.70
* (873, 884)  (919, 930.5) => 1.13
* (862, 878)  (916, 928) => 1.08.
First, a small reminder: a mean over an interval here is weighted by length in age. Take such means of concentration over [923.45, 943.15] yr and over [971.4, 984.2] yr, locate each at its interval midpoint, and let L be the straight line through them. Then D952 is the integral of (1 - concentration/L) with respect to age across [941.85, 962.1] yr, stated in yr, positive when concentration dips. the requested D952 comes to 2.1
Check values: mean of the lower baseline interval 39.8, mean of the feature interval 32.2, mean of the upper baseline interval 29.9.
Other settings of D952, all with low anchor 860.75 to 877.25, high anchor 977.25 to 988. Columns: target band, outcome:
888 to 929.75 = -1.5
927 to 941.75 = -3.6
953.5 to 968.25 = 3.3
